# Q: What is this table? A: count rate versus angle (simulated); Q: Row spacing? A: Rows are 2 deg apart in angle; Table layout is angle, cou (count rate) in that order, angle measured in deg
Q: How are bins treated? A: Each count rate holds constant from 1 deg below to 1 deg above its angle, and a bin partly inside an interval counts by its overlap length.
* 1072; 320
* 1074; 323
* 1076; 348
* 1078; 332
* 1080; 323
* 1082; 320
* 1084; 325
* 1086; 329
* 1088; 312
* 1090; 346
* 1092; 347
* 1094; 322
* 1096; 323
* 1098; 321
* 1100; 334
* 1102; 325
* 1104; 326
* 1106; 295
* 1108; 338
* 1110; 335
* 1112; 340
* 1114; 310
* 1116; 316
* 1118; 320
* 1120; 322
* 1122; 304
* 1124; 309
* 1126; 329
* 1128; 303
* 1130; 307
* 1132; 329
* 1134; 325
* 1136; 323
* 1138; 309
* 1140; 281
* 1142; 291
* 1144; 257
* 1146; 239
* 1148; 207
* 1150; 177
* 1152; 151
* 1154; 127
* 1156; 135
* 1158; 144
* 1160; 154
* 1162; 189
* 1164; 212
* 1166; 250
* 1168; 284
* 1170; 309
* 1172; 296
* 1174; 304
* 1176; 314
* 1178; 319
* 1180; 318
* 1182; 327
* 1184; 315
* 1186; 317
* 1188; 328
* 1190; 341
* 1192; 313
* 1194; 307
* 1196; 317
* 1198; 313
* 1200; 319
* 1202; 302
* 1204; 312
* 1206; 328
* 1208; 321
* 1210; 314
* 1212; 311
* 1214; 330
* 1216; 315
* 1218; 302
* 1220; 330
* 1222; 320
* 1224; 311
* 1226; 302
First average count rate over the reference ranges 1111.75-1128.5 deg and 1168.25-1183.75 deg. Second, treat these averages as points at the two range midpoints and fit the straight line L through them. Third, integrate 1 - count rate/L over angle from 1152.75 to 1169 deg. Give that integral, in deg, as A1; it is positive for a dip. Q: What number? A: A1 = 6.6 deg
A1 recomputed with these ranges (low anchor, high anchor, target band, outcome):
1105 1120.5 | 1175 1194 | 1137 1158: 7.0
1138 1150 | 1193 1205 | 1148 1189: 5.0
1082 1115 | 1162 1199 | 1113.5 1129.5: 0.3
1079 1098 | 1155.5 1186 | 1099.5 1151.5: -0.3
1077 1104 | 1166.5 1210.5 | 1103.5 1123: 0.2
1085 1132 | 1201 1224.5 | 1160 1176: 3.0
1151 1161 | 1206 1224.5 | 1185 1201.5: -4.4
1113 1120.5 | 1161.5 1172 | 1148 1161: 5.7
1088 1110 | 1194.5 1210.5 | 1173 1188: 0.0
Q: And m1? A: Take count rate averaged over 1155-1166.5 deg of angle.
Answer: 178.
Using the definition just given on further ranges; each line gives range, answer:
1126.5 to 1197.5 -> 270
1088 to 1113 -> 329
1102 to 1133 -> 319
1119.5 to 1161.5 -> 252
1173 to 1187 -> 316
